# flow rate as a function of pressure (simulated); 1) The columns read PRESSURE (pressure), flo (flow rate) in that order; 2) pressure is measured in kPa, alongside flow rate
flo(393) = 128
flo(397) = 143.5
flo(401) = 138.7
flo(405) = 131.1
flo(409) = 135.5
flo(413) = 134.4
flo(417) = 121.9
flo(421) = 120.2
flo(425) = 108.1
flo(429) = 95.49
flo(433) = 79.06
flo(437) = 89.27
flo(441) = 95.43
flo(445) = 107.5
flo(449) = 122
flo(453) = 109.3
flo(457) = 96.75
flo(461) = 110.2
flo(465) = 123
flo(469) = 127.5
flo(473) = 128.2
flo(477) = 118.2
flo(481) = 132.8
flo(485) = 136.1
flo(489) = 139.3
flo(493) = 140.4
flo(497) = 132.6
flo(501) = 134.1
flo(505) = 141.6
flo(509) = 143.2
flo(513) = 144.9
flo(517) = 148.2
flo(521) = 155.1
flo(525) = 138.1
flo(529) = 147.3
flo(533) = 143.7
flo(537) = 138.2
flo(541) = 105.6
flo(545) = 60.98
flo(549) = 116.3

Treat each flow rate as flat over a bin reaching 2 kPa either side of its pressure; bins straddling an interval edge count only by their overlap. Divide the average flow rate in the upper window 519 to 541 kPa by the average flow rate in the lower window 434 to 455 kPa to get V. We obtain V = 1.36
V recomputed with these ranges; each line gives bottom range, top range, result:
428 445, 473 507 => 1.46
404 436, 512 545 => 1.18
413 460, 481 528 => 1.34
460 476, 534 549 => 0.87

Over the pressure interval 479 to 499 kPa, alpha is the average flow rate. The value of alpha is 136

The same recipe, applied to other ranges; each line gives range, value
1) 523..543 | 135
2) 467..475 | 128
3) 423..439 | 93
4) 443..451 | 115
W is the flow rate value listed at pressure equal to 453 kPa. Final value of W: 109.3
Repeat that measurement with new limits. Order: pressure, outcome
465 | 123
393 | 128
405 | 131.1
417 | 121.9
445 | 107.5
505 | 141.6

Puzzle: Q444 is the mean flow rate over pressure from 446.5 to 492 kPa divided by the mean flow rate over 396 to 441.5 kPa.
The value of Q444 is 1.05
